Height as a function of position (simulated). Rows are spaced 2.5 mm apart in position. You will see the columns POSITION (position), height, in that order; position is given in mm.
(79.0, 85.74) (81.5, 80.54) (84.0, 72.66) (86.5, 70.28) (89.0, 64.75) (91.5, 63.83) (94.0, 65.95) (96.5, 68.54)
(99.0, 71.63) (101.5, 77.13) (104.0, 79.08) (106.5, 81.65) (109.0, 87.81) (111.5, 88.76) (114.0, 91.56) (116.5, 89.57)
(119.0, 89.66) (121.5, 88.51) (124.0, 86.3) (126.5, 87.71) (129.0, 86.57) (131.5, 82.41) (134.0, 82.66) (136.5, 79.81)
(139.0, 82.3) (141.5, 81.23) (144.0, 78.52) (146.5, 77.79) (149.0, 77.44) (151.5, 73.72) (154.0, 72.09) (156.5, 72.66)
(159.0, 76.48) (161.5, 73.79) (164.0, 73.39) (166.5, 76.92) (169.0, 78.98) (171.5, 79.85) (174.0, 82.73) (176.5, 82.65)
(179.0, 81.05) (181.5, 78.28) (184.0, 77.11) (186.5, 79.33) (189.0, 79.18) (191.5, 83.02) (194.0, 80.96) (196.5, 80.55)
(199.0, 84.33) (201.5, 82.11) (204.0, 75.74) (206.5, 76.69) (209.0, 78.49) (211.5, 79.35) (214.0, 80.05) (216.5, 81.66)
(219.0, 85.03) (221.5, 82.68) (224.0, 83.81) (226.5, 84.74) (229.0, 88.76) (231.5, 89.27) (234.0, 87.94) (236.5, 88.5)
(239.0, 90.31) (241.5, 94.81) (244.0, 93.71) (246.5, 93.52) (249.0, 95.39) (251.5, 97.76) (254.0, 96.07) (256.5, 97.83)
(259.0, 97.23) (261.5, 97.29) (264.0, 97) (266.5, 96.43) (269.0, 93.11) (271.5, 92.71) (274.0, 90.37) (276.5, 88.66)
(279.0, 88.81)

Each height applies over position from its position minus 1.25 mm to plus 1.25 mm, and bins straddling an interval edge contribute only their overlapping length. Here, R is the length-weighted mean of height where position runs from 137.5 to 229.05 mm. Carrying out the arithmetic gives 79.4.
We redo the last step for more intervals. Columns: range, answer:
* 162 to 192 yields 79.1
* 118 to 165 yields 80.1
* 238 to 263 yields 95.5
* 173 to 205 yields 80.6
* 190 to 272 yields 88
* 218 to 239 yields 86.6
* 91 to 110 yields 74.7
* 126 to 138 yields 83.6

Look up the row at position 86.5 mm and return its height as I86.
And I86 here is 70.28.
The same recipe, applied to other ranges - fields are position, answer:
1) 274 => 90.37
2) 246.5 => 93.52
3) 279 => 88.81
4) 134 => 82.66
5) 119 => 89.66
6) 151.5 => 73.72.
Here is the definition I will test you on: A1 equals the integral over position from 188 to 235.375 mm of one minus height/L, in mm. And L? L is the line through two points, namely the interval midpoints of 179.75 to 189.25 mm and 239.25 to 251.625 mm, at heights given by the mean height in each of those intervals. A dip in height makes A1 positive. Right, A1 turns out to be 1.77 mm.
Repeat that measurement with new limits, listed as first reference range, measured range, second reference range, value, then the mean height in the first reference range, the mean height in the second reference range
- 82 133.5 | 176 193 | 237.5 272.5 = 1.51 mm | 79.8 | 95.2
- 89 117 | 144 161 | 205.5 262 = 1.38 mm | 77.8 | 88.7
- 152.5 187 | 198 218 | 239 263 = 1.44 mm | 77.5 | 95.7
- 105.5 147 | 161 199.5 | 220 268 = 3.84 mm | 85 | 92.2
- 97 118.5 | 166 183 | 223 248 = 1.25 mm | 83.1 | 89.7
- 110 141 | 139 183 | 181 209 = 2.78 mm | 86.2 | 79.7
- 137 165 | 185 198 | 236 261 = 0.53 mm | 76.4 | 94.8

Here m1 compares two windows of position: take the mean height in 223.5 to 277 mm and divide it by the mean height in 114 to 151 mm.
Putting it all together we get 1.1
